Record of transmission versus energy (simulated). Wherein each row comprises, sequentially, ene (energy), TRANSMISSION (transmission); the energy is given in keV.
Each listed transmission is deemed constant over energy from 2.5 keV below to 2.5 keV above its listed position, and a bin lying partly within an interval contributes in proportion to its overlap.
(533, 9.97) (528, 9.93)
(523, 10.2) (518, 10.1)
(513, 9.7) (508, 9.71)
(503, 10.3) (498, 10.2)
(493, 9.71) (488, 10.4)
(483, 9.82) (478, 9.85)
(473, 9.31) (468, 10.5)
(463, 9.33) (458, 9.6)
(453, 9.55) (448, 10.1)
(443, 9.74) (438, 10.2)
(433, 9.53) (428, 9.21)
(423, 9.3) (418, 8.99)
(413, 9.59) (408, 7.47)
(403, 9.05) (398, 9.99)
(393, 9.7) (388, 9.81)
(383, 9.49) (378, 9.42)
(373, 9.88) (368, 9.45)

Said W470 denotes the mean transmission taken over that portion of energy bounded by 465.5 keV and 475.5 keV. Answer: 9.91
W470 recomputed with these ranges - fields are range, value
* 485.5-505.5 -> 10.2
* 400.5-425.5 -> 8.88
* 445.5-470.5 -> 9.82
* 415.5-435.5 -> 9.26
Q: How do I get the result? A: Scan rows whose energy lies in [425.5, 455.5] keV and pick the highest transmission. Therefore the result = 10.2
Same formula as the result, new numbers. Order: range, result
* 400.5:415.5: 9.59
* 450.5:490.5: 10.5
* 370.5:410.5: 9.99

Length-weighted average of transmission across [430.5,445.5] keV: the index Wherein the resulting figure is 9.82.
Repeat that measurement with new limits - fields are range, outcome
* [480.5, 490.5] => 10.1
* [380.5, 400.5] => 9.75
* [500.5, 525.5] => 10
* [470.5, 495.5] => 9.82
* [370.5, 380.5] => 9.65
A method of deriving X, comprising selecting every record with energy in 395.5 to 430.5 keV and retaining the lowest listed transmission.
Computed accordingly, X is 7.47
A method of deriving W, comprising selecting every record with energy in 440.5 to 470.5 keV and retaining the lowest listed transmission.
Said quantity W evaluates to 9.33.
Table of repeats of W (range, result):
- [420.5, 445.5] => 9.21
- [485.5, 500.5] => 9.71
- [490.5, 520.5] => 9.7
